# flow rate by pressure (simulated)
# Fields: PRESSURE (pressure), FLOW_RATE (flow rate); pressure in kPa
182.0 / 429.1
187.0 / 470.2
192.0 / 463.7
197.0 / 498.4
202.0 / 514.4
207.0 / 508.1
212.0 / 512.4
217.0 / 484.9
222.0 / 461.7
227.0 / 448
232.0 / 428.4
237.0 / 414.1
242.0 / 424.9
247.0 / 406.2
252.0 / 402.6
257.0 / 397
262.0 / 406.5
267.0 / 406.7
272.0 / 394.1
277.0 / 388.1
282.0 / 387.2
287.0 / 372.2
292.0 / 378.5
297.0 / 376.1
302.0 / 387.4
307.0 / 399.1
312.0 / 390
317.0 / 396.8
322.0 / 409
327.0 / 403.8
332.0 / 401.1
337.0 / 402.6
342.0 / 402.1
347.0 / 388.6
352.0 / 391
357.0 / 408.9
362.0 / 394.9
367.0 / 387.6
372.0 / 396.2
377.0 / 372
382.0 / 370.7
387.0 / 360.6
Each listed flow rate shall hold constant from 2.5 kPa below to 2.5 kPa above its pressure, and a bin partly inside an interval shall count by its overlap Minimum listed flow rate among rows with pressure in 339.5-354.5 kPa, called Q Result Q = 388.6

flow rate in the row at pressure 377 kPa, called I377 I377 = 372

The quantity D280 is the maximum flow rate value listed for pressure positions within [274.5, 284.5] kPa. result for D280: 388.1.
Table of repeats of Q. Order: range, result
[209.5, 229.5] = 448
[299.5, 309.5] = 387.4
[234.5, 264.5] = 397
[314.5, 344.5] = 396.8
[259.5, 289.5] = 372.2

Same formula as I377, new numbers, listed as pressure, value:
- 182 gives 429.1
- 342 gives 402.1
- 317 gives 396.8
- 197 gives 498.4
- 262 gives 406.5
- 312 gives 390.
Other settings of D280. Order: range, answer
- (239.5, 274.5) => 424.9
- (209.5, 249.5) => 512.4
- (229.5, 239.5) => 428.4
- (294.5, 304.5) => 387.4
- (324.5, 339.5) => 403.8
